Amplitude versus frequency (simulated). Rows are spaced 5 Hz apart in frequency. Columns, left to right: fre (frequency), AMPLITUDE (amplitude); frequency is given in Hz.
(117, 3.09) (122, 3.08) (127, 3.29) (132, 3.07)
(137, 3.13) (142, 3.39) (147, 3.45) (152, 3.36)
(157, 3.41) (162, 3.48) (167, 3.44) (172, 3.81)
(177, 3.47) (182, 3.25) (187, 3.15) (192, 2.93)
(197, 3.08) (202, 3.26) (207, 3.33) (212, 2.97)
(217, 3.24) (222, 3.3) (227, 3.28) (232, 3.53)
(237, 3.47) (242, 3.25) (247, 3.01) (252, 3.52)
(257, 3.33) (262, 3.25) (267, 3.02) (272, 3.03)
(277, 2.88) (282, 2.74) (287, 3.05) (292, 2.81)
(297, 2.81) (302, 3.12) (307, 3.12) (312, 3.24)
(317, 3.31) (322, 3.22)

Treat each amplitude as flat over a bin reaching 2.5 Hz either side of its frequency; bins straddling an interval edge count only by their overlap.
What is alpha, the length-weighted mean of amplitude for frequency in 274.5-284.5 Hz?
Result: 2.81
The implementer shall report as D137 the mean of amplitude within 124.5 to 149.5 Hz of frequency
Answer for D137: 3.27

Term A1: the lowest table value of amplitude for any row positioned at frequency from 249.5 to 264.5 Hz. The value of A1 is 3.25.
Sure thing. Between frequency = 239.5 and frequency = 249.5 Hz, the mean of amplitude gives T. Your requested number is 3.13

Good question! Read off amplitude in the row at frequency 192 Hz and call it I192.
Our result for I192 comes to 2.93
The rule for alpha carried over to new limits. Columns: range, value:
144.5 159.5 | 3.41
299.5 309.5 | 3.12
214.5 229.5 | 3.27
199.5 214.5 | 3.19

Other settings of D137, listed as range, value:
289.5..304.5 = 2.91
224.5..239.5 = 3.43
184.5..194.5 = 3.04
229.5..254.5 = 3.36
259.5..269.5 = 3.14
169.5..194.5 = 3.32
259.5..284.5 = 2.98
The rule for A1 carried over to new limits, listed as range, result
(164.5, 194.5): 2.93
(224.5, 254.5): 3.01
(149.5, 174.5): 3.36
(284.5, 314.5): 2.81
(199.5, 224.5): 2.97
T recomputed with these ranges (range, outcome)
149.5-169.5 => 3.42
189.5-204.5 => 3.09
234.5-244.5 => 3.36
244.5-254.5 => 3.26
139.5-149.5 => 3.42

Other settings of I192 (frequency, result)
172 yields 3.81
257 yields 3.33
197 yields 3.08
